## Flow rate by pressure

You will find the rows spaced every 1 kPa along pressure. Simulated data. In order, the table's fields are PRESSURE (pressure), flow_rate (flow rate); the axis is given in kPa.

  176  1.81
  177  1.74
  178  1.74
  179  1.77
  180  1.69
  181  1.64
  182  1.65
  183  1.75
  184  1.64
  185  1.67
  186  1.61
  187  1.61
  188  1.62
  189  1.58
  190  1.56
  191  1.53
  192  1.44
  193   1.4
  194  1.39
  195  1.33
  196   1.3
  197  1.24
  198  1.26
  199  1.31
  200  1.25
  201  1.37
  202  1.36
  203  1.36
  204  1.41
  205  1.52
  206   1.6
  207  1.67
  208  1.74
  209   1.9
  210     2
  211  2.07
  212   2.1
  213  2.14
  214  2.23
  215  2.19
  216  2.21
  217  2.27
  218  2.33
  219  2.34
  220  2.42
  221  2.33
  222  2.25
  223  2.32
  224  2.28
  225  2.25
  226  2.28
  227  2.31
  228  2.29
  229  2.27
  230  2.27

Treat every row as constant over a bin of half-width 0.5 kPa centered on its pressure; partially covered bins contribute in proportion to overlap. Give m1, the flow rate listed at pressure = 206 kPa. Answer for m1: 1.6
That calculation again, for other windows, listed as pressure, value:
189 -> 1.58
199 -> 1.31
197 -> 1.24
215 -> 2.19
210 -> 2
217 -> 2.27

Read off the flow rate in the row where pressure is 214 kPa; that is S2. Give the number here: 2.23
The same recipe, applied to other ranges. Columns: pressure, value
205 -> 1.52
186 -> 1.61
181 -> 1.64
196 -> 1.3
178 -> 1.74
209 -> 1.9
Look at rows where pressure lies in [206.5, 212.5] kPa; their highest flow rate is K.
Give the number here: 2.1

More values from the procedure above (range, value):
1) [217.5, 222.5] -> 2.42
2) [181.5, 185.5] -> 1.75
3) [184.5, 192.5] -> 1.67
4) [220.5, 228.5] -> 2.33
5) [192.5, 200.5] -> 1.4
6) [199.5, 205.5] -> 1.52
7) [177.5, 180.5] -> 1.77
